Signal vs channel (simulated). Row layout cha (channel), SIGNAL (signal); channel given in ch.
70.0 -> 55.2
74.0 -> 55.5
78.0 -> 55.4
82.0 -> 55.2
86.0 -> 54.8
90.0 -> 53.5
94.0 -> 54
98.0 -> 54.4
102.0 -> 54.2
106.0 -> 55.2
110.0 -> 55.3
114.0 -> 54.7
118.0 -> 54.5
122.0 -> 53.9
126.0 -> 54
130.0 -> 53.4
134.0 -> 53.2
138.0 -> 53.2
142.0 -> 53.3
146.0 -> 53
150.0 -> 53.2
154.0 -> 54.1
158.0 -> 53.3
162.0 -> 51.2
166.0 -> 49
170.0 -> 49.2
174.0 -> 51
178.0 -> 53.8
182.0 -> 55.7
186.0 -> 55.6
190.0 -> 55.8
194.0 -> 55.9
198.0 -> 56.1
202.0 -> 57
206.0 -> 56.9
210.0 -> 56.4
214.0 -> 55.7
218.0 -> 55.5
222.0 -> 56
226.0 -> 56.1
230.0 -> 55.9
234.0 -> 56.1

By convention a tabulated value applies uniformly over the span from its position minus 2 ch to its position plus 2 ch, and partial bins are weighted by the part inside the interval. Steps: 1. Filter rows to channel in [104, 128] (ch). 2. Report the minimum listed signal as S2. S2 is 53.9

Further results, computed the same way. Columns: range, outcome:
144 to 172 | 49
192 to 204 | 55.9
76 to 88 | 54.8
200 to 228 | 55.5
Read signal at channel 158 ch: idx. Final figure 53.3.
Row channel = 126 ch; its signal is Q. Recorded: 54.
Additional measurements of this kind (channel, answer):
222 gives 56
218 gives 55.5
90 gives 53.5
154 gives 54.1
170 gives 49.2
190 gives 55.8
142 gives 53.3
